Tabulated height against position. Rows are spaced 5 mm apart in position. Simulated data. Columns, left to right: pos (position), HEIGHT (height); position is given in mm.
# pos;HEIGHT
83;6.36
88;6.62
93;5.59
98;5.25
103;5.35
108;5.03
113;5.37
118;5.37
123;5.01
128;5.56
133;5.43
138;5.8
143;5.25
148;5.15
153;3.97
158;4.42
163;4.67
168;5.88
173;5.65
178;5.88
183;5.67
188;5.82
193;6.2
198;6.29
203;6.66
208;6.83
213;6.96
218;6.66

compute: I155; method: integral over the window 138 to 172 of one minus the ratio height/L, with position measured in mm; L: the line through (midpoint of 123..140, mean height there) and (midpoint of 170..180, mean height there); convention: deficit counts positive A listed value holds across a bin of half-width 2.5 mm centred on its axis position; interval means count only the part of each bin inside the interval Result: 3.9 mm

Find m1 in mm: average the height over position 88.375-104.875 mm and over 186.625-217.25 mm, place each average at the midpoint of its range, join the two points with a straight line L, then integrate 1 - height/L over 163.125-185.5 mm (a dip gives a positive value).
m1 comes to 2.13 mm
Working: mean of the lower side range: 5.56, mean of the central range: 5.65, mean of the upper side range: 6.49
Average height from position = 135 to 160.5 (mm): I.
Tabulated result 4.93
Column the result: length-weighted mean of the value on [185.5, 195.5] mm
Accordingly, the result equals 6.01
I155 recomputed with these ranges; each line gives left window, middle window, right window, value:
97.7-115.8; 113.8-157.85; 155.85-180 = 1.0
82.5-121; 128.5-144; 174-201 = 0.6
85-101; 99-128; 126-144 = 2.2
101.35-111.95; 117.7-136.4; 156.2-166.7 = -1.3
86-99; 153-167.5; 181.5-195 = 3.1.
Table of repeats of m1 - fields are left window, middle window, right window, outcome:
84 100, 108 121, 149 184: 0.9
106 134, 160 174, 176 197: 1.0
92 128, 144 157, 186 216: 2.7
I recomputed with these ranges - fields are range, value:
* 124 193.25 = 5.35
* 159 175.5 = 5.31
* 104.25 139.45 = 5.35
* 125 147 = 5.47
